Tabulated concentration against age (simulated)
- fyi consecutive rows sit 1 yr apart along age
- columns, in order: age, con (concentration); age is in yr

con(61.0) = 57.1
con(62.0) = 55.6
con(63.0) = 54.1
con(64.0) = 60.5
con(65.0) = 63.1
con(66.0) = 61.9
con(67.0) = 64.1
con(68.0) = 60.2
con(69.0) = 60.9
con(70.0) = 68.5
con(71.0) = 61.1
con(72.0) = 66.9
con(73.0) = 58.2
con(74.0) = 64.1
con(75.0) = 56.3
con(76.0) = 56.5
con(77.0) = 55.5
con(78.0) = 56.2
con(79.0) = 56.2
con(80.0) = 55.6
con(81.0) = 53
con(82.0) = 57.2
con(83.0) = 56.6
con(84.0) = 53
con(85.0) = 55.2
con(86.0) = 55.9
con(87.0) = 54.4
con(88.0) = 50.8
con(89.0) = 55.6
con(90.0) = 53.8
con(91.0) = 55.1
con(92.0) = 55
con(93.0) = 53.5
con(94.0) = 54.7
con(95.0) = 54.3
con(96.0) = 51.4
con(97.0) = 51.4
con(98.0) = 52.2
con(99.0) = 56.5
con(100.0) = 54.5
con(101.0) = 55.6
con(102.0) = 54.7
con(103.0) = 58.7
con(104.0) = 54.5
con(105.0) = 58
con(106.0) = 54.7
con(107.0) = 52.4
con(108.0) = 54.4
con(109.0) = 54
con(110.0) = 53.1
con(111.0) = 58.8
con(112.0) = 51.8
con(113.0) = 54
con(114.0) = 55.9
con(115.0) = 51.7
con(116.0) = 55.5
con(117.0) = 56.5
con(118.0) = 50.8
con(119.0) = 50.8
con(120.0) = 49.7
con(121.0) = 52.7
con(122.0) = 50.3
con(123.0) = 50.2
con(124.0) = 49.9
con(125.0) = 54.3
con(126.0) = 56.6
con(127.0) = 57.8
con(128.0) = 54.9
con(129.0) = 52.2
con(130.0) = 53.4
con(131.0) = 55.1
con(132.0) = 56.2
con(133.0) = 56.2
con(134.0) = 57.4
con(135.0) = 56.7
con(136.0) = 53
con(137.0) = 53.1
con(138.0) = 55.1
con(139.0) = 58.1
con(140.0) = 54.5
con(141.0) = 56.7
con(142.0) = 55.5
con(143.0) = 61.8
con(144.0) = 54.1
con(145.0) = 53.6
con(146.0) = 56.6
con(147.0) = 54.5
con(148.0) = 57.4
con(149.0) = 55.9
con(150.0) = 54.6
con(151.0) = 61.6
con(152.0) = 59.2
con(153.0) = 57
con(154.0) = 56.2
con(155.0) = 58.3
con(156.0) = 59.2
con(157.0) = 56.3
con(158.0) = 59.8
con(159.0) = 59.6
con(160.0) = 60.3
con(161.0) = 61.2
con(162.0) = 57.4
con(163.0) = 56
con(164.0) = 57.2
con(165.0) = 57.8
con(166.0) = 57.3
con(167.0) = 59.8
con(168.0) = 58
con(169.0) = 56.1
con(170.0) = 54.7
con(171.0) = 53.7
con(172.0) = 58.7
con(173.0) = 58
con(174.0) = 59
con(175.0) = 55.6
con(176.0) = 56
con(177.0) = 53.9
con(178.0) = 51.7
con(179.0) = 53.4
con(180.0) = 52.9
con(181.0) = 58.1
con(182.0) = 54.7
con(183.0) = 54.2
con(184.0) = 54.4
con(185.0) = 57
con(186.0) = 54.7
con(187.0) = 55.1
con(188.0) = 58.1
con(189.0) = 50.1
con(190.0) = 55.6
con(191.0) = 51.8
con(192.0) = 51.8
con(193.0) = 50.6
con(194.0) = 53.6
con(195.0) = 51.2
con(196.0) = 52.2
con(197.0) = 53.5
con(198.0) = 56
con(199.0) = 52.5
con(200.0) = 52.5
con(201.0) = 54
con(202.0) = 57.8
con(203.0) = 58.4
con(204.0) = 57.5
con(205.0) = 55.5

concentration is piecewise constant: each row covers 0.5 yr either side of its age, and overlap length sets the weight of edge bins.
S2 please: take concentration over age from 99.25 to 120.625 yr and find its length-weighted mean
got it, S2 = 54.3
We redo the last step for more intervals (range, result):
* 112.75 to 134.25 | 53.7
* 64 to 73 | 62.9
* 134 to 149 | 55.8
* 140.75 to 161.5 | 57.6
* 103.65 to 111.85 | 54.9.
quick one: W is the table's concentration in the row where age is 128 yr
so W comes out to 54.9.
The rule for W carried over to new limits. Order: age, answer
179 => 53.4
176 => 56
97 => 51.4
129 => 52.2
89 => 55.6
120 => 49.7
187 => 55.1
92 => 55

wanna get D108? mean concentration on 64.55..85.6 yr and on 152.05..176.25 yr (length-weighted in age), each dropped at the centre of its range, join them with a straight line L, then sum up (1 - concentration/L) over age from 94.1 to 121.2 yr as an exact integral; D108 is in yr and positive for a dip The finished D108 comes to 2.1 yr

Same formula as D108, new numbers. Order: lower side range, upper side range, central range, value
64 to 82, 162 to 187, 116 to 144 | 1.56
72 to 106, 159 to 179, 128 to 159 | 0.07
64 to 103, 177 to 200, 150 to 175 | -1.54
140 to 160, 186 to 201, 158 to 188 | -0.74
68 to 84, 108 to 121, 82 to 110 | 0.75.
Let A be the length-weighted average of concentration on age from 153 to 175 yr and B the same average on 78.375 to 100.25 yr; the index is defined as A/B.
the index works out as 1.1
